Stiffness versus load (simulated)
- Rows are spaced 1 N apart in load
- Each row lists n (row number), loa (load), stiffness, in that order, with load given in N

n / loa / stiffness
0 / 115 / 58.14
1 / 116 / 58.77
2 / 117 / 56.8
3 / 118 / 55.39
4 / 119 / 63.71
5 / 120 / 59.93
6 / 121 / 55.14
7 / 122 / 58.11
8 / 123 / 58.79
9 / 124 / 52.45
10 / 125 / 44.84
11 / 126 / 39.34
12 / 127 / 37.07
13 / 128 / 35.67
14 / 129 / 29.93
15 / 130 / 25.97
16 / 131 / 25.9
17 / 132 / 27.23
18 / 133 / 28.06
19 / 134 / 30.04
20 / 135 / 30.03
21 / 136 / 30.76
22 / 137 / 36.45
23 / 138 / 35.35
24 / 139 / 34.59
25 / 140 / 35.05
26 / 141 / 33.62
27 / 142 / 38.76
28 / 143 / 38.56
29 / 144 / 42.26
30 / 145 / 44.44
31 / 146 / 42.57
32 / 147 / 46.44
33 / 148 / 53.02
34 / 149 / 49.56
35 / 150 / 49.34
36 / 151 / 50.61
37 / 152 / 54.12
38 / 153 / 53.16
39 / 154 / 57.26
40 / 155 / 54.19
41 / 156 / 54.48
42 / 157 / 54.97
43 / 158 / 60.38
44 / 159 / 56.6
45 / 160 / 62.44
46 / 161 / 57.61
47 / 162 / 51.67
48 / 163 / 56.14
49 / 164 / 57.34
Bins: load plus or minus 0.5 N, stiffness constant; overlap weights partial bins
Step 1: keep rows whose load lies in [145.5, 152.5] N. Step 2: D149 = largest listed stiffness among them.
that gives 54.12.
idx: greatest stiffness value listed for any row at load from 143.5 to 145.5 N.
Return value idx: 44.44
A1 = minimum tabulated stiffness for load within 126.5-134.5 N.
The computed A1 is 25.9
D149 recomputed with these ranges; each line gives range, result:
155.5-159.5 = 60.38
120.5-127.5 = 58.79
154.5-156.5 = 54.48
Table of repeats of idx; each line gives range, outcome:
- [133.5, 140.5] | 36.45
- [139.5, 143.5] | 38.76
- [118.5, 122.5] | 63.71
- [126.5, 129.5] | 37.07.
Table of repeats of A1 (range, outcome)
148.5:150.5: 49.34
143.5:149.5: 42.26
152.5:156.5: 53.16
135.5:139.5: 30.76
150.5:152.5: 50.61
